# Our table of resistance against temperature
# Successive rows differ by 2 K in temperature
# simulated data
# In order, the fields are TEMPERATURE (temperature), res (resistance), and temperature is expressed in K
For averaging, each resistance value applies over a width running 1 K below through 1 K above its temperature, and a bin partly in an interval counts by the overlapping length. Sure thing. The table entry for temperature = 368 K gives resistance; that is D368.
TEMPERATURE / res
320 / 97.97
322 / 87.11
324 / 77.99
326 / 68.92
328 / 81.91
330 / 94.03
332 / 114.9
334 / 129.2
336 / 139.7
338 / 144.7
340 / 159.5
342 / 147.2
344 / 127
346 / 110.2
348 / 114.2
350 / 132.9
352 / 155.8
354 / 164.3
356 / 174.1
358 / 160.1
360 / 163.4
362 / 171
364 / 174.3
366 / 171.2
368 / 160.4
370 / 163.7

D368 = 160.4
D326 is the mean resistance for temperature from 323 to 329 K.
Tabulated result 76.3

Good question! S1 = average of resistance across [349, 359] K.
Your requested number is 157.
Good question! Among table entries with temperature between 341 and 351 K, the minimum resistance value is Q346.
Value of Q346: 110.2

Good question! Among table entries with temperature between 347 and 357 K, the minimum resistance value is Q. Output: 114.2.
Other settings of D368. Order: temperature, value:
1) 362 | 171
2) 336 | 139.7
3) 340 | 159.5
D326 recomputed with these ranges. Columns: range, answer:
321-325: 82.5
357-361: 162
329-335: 113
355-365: 169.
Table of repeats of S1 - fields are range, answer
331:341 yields 138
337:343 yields 150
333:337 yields 134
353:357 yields 169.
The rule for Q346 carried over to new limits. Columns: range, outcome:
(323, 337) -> 68.92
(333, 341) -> 129.2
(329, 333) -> 94.03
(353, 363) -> 160.1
